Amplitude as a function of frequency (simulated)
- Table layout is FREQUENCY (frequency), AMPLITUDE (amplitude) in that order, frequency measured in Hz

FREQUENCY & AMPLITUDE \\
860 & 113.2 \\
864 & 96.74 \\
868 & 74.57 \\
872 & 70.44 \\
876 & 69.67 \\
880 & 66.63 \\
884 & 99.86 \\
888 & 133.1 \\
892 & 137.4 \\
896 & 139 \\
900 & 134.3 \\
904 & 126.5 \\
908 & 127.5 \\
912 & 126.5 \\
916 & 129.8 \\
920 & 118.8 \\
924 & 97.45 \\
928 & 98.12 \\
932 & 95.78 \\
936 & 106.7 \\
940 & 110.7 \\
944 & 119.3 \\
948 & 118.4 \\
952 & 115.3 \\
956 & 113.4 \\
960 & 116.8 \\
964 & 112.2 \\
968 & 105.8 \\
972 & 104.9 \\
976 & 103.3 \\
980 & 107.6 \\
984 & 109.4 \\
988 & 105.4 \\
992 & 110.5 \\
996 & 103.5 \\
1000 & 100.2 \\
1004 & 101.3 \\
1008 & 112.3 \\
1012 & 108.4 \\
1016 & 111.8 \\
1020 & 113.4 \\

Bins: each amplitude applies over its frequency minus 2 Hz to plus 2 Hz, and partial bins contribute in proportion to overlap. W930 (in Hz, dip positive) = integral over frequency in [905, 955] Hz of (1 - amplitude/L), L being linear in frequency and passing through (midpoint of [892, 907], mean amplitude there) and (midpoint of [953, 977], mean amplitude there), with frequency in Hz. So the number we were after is 3.5 Hz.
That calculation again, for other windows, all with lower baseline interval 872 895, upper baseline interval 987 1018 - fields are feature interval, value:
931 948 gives -1.1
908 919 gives -2.7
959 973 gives -0.7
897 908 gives -3.2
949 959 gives -1.0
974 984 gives -0.1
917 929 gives -0.6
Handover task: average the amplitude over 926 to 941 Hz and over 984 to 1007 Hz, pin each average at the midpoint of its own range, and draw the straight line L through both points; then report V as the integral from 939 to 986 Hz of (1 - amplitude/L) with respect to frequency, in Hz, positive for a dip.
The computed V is -3.59 Hz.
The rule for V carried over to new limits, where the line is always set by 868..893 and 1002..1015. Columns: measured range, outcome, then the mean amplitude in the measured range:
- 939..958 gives -2.83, 116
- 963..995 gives -0.88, 107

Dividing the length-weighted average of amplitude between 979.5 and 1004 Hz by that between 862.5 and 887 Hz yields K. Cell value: 1.3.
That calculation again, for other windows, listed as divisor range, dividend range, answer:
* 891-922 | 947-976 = 0.86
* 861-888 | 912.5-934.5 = 1.29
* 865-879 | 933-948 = 1.53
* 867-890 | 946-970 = 1.32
